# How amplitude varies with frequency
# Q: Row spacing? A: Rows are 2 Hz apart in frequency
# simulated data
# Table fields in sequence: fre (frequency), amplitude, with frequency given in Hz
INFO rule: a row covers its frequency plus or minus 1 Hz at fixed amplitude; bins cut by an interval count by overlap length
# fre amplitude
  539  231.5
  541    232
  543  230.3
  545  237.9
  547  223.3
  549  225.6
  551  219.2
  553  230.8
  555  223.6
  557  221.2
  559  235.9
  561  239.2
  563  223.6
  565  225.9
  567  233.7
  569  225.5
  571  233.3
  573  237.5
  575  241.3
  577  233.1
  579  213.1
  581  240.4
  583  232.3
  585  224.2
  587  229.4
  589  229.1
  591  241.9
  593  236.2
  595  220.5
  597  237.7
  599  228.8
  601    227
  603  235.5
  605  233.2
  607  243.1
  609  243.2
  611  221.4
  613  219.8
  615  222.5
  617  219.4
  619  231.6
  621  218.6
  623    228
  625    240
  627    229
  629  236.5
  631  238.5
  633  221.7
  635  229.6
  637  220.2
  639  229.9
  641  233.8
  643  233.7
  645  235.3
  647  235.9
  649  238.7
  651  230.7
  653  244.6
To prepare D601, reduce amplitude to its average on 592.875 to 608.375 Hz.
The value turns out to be 233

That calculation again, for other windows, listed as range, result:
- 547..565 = 227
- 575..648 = 231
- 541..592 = 230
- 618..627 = 229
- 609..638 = 227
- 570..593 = 232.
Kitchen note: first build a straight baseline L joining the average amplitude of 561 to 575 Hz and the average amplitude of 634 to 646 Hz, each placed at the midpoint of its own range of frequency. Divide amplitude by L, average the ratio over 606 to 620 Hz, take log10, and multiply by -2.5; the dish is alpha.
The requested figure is 0.01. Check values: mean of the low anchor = 231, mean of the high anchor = 230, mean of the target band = 229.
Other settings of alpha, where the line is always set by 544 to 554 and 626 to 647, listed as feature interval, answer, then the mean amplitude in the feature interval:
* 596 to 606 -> -0.01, 232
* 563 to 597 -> -0.01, 231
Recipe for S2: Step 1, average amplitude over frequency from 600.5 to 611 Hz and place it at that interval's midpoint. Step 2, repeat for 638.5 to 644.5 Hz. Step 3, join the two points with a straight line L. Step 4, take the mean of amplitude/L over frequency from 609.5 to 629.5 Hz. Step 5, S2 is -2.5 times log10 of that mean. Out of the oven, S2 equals 0.036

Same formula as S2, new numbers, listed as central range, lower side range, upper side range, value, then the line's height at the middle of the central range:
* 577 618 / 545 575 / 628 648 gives 0.00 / 230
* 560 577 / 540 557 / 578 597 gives -0.02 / 229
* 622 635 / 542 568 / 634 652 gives 0.00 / 231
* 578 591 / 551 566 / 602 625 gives 0.00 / 229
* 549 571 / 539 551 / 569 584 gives 0.01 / 231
